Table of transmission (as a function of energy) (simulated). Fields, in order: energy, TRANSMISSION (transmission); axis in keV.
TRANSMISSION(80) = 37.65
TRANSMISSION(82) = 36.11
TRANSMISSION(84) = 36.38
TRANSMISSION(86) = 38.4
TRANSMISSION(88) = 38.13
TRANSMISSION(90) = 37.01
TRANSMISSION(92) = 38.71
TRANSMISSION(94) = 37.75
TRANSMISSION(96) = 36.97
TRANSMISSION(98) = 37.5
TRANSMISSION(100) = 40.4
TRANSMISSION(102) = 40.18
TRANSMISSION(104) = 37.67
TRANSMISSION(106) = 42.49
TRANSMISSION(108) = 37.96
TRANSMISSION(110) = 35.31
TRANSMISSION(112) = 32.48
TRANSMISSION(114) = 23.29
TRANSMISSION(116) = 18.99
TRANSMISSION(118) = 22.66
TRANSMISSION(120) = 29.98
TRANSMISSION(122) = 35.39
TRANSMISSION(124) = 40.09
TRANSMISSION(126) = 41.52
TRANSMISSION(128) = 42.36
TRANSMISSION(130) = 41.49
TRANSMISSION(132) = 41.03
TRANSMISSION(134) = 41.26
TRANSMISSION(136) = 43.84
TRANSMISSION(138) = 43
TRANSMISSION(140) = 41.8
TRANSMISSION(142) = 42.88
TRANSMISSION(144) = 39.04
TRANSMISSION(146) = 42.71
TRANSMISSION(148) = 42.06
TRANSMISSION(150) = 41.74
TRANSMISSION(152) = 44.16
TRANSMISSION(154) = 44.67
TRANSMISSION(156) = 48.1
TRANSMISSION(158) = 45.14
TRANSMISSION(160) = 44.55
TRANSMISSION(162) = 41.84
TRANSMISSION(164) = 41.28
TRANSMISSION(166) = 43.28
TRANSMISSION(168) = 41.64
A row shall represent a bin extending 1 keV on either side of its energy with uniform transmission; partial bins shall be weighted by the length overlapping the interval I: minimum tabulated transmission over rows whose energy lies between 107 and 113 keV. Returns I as 32.48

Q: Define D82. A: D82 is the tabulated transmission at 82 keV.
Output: 36.11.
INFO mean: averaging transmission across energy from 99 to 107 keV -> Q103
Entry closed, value 40.2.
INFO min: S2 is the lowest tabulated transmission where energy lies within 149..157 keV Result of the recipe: 41.74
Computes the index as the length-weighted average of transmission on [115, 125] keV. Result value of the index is 29.4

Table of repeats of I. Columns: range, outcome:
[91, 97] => 36.97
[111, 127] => 18.99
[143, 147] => 39.04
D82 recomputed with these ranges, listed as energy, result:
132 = 41.03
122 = 35.39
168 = 41.64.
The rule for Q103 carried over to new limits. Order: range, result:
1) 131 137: 42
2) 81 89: 37.3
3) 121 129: 39.8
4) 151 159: 45.5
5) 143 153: 41.9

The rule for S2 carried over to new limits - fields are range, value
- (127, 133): 41.03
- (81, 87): 36.11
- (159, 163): 41.84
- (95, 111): 35.31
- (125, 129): 41.52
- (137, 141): 41.8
